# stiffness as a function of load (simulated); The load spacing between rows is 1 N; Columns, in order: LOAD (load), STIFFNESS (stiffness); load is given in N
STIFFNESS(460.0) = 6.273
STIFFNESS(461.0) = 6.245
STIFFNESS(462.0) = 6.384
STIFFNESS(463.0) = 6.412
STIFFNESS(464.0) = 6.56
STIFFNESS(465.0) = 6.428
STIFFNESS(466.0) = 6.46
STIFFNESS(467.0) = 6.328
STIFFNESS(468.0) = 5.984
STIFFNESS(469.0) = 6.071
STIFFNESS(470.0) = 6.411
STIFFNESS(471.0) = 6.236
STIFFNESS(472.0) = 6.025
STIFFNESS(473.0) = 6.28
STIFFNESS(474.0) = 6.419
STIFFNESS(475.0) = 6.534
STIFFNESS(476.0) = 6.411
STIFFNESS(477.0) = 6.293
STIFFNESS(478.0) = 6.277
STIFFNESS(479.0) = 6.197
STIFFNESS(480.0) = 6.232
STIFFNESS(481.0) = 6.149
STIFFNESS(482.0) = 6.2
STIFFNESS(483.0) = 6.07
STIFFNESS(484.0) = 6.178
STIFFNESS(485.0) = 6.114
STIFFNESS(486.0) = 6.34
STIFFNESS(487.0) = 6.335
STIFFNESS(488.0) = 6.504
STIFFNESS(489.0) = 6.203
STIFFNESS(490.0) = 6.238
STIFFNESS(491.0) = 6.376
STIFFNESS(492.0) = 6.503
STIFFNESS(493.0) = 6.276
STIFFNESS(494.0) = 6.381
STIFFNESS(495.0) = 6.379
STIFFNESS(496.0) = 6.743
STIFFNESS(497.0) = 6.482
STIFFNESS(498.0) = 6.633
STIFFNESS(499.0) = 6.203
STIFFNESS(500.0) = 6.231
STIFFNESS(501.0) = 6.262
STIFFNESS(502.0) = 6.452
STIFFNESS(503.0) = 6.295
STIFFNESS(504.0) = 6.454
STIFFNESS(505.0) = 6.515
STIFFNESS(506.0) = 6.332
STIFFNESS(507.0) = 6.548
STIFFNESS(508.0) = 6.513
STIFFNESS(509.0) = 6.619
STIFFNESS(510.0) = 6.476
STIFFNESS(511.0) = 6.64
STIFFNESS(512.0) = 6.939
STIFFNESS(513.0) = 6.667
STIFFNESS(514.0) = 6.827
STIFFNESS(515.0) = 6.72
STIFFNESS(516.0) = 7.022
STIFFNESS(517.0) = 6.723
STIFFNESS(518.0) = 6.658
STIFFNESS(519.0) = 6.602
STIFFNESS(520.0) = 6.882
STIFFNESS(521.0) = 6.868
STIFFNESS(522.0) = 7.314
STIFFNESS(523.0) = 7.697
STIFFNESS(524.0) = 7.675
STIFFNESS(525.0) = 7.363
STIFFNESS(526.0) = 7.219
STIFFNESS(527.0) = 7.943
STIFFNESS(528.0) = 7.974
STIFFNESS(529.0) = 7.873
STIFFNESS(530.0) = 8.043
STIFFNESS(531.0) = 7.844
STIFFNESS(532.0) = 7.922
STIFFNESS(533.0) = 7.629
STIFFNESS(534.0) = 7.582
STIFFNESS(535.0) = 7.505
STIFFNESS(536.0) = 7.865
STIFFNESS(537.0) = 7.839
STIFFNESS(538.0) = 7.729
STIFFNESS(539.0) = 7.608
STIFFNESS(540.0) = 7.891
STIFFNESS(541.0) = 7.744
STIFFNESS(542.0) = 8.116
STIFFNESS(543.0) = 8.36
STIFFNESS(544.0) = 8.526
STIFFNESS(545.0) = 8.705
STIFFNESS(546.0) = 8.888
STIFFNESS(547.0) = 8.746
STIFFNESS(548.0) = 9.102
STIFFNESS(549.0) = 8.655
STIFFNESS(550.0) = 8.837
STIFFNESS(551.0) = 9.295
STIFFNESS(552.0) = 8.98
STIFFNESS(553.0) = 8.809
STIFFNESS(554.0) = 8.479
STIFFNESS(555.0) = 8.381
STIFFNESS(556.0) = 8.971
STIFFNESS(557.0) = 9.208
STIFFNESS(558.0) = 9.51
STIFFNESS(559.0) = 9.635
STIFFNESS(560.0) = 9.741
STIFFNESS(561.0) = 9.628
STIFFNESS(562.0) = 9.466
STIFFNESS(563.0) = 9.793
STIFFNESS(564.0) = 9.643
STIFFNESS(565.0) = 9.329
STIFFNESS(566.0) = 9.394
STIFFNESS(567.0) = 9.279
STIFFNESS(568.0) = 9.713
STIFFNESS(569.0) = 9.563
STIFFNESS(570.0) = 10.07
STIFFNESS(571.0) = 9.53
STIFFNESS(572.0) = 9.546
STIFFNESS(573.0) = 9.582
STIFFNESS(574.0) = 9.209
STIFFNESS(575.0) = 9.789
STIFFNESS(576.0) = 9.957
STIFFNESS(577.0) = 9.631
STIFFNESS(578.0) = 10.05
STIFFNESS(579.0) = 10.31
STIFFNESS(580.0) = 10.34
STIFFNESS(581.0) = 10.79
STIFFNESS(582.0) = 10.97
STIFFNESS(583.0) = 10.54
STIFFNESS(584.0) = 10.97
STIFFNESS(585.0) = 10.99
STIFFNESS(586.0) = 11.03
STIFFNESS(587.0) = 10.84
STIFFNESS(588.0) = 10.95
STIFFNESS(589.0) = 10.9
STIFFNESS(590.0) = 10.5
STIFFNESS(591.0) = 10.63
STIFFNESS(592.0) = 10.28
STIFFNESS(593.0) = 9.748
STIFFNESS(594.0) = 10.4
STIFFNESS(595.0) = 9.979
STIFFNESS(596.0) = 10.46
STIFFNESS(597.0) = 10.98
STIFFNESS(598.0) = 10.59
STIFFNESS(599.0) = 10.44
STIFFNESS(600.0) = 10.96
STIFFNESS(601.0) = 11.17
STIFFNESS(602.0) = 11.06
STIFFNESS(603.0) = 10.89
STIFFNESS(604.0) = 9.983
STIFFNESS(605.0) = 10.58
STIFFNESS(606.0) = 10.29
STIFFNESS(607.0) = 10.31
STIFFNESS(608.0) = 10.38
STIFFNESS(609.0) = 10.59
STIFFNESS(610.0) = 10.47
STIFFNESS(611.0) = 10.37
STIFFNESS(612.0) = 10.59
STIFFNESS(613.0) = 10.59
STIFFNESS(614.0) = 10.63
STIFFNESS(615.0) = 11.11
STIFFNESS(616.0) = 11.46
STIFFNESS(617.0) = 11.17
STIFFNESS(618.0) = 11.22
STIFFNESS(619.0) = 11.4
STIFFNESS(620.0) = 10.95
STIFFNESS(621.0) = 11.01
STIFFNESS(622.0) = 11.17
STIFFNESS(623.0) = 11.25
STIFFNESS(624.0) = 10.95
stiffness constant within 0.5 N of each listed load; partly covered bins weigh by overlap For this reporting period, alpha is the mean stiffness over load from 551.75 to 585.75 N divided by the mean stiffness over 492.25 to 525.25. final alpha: 1.5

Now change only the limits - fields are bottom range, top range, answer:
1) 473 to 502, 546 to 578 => 1.48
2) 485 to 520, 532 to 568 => 1.34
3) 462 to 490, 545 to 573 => 1.47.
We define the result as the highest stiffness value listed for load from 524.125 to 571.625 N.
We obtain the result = 10.07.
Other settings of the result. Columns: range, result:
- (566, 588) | 11.03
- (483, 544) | 8.526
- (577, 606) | 11.17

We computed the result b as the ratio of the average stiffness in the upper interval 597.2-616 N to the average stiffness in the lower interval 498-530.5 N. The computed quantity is 1.54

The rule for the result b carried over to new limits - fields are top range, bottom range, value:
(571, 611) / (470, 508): 1.65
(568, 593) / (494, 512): 1.59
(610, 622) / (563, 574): 1.14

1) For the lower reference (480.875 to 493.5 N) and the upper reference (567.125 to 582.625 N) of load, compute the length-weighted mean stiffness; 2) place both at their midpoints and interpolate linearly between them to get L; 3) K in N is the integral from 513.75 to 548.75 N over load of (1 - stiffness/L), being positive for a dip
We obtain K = 1.8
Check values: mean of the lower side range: 6.27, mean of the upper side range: 9.93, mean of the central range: 7.7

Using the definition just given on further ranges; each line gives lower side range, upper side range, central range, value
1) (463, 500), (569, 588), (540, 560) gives 0.66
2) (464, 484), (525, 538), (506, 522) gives 1.27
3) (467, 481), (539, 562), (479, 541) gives 5.00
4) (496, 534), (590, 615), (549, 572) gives -1.33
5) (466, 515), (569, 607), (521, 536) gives 0.52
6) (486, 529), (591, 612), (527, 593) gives -2.97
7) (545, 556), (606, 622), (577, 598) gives -1.23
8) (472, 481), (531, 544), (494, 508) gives 1.00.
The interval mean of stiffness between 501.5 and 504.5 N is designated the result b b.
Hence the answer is 6.4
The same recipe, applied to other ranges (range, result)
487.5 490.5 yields 6.32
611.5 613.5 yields 10.6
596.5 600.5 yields 10.7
